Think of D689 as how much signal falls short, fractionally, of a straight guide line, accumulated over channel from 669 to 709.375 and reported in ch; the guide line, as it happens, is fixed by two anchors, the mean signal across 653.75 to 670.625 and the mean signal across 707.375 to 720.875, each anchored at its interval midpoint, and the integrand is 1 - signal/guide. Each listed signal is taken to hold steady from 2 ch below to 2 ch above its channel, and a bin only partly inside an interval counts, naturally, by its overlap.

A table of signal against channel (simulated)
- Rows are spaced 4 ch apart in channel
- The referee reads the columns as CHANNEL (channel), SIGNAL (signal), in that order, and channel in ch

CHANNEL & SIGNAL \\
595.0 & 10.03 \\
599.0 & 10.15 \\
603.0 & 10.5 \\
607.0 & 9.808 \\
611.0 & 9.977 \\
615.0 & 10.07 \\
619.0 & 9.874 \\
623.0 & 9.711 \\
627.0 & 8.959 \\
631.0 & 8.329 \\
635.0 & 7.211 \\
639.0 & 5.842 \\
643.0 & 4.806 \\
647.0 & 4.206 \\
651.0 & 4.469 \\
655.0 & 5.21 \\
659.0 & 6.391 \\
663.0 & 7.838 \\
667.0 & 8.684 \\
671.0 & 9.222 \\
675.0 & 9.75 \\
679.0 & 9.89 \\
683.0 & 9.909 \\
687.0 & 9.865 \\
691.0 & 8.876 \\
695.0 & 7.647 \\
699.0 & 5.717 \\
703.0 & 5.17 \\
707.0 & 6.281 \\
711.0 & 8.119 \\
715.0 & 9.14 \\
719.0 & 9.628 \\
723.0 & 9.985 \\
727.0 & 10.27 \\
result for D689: -1.5 ch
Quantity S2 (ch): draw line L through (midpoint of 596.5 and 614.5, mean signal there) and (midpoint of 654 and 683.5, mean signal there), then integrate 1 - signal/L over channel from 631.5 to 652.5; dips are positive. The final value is 8.28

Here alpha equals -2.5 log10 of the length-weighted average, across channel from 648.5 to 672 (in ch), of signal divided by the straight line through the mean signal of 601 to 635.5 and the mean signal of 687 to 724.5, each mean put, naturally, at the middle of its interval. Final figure 0.26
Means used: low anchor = 9.48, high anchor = 7.92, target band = 6.81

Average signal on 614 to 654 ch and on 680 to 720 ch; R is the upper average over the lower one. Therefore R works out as 1.11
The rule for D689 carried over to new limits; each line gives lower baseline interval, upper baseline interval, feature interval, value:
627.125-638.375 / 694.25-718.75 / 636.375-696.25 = -0.48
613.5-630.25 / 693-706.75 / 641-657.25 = 7.11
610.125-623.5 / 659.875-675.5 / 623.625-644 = 4.70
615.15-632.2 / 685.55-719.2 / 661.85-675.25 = -0.68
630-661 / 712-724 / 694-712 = 4.61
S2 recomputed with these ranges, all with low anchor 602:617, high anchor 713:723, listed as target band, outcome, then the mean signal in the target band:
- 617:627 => 0.37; 9.63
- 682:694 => 0.37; 9.36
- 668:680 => 0.26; 9.52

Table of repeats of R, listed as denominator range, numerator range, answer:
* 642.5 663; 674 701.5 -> 1.64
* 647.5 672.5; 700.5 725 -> 1.18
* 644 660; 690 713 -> 1.39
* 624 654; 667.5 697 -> 1.46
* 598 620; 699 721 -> 0.74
